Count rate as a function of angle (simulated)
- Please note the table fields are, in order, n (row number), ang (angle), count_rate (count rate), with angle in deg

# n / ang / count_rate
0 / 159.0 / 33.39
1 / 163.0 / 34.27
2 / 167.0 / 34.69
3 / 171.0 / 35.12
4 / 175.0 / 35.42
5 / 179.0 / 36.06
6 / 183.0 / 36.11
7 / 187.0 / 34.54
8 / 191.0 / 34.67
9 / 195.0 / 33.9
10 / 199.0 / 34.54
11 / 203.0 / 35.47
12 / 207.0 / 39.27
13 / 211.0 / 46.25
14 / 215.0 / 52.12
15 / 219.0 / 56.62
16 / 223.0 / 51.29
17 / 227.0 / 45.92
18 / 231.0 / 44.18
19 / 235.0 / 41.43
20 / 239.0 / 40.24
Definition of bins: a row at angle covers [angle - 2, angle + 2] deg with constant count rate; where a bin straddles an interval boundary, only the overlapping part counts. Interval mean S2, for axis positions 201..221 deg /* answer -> 45.9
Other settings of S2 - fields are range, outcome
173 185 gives 35.9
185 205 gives 34.6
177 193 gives 35.3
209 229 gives 50.4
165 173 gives 34.9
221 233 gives 47.1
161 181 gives 35.1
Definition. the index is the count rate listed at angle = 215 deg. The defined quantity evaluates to 52.12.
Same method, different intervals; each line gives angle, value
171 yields 35.12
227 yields 45.92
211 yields 46.25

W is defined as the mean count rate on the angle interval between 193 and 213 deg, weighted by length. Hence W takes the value 37.9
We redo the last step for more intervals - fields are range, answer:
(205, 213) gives 42.8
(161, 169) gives 34.5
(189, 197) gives 34.3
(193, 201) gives 34.2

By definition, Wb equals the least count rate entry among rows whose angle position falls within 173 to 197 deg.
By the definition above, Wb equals 33.9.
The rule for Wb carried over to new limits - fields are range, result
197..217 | 34.54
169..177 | 35.12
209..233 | 44.18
